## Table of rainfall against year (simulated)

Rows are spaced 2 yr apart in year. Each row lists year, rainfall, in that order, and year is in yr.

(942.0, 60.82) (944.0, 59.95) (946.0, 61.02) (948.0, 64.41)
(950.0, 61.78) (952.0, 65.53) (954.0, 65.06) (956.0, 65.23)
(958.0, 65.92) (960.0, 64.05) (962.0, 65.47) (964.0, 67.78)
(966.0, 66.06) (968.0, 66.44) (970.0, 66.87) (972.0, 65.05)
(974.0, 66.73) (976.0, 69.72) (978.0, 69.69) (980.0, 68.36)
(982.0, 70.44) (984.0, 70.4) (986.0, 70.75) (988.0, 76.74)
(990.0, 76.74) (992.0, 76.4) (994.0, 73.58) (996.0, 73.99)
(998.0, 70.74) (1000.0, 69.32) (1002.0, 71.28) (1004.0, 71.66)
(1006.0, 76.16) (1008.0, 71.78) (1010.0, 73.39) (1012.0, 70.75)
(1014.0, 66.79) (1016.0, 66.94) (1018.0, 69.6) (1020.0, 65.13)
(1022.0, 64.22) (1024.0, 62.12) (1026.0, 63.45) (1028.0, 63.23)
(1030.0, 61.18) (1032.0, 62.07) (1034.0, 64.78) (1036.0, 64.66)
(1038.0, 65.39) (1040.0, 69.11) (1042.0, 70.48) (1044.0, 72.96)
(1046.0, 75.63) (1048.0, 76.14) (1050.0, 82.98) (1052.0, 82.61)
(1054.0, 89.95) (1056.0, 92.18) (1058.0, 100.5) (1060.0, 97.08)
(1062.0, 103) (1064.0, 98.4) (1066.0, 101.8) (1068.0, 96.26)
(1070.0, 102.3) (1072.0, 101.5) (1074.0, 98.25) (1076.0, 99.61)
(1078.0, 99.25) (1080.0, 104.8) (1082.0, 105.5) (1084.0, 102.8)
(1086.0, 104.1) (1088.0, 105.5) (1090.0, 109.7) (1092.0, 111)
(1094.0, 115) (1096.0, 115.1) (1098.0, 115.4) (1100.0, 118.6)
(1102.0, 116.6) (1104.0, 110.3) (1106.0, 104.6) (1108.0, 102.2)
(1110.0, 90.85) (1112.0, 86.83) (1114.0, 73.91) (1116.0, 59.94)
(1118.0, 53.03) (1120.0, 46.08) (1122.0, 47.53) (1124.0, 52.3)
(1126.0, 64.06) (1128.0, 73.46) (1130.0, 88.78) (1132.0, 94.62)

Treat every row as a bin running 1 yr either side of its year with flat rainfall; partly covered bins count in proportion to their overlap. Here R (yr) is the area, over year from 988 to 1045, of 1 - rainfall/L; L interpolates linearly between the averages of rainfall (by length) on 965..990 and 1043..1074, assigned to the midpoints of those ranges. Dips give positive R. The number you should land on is 7.6 yr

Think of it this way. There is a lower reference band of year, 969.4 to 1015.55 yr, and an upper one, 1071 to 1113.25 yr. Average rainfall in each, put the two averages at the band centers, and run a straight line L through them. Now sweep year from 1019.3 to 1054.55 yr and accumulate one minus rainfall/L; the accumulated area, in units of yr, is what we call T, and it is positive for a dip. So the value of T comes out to 6.95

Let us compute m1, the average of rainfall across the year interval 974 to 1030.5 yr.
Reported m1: 69.8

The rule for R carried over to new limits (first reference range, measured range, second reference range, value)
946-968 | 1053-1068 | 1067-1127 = -1.9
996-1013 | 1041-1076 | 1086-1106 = 1.8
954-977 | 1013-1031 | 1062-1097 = 4.3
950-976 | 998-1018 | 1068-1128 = 1.1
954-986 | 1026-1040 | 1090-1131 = 2.3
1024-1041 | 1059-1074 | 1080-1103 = -1.5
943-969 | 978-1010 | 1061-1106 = 1.8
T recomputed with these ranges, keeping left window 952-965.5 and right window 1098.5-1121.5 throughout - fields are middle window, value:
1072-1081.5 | -2.1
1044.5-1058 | -0.9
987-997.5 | -0.7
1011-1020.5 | 0.7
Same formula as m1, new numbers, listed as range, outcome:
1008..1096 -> 85.1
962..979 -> 67.2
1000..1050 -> 68.6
